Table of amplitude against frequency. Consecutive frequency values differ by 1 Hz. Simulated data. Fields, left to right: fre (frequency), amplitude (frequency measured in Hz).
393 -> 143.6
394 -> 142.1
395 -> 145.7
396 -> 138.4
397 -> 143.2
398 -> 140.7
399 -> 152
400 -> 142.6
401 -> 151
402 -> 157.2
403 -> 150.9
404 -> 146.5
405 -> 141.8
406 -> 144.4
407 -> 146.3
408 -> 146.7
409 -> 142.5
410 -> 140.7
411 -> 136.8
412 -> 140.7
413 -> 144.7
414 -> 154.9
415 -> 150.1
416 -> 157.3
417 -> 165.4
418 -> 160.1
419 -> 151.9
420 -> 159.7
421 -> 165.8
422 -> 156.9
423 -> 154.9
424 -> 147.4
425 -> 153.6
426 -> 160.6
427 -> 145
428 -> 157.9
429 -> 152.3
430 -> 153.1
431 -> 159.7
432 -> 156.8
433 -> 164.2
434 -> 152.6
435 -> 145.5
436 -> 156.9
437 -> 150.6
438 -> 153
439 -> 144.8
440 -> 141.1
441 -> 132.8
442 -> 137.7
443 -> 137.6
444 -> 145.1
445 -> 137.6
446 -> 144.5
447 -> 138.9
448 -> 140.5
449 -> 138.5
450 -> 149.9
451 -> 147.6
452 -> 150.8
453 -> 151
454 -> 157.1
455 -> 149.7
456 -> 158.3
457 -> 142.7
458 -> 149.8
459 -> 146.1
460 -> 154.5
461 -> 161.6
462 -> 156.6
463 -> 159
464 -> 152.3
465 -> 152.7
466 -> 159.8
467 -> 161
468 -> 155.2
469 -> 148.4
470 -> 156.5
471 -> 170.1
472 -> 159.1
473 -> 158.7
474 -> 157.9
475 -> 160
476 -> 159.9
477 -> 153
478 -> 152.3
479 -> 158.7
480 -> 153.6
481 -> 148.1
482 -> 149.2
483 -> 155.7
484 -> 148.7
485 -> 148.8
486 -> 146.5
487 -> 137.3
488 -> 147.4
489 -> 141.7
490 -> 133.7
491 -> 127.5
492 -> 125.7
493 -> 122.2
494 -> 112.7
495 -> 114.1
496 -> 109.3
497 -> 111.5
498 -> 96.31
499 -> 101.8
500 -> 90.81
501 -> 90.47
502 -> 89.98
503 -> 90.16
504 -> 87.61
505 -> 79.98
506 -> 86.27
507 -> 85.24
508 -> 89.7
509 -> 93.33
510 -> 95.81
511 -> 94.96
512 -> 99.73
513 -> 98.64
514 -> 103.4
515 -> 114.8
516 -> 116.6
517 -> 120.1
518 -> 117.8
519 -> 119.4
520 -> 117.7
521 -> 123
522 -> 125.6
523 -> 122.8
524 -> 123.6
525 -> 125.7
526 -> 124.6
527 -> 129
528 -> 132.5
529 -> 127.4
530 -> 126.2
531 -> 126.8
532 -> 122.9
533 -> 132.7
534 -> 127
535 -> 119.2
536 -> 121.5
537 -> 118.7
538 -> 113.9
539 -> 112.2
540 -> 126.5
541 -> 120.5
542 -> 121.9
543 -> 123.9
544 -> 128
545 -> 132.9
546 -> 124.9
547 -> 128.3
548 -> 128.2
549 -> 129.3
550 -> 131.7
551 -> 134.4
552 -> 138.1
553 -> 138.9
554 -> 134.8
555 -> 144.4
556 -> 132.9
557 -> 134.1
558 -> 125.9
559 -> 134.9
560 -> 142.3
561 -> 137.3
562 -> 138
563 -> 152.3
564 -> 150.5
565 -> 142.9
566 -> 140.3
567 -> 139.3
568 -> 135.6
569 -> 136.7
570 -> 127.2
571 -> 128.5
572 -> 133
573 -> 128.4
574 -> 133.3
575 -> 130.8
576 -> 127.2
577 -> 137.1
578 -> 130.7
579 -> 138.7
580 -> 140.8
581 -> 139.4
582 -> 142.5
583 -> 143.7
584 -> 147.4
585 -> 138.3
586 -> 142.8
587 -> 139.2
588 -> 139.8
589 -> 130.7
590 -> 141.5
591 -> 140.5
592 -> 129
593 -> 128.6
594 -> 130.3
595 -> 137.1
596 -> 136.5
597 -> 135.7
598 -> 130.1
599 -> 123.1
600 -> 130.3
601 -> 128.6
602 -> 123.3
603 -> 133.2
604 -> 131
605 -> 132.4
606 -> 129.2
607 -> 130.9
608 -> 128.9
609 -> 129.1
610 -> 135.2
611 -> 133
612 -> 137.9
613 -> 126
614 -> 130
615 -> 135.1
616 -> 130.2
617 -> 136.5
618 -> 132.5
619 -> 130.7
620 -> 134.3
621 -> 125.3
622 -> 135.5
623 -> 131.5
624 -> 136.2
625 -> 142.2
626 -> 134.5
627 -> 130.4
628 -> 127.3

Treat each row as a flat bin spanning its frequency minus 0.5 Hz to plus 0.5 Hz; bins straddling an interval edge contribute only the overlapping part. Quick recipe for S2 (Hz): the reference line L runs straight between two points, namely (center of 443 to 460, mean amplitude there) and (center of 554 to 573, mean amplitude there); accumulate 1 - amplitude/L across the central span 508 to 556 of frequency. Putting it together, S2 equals 6.2 Hz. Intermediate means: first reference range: 147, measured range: 122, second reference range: 137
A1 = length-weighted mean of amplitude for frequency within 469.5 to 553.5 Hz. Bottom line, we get 125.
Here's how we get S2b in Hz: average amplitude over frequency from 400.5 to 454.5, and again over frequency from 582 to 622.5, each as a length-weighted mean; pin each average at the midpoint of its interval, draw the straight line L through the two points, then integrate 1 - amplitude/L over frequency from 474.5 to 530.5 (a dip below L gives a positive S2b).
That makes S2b 8.64 Hz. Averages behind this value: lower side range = 149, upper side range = 133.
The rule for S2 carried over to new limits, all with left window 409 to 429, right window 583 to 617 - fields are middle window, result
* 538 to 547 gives 1.03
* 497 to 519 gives 6.91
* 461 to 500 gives 0.77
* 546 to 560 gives 0.49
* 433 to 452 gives 0.66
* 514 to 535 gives 2.70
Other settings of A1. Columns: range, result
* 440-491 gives 150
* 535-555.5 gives 127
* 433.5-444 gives 145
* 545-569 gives 136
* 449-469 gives 153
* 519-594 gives 132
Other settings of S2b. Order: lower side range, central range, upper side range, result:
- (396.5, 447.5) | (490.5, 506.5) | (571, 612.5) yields 4.5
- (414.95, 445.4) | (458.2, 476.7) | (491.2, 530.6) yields -3.5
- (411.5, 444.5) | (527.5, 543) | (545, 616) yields 1.8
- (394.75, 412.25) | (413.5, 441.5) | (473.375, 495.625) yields -1.8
